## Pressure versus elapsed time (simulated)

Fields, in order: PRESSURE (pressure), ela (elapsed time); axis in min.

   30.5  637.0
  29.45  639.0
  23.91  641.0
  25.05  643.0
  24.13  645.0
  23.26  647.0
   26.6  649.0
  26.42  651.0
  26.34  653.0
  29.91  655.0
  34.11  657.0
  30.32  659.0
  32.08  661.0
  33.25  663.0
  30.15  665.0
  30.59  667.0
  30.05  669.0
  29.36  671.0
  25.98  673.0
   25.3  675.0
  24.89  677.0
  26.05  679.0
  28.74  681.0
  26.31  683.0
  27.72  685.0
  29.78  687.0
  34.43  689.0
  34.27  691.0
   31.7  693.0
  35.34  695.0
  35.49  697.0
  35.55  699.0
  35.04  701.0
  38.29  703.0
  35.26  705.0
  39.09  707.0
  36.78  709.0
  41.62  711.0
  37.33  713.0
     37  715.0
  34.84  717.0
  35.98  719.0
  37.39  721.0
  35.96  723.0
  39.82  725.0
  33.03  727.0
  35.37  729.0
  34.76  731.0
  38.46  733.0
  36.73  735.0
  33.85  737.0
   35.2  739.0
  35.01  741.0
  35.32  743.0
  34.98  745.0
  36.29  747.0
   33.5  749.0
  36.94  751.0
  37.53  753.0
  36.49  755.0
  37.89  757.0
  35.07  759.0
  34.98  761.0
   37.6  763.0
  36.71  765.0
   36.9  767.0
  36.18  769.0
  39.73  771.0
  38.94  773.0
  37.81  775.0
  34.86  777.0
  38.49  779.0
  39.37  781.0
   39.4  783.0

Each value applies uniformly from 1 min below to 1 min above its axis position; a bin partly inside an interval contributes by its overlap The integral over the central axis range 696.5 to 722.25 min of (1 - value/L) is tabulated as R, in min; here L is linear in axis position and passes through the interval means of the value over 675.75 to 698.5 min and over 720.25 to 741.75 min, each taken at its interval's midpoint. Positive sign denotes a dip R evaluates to -2.8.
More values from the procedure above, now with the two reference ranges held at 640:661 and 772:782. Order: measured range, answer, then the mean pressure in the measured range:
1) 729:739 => -0.45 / 35.8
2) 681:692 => -0.02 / 30.3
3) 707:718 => -1.76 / 37.7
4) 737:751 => 0.01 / 35.1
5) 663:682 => 0.57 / 28.2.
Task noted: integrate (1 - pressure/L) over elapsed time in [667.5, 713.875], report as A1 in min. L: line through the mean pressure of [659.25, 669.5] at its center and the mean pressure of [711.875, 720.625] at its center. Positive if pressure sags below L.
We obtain 2.26 min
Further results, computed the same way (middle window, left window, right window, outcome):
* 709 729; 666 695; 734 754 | -2.4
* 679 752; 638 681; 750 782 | -4.8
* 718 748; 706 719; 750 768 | 1.1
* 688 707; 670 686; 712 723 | -2.2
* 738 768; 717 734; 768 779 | 0.8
